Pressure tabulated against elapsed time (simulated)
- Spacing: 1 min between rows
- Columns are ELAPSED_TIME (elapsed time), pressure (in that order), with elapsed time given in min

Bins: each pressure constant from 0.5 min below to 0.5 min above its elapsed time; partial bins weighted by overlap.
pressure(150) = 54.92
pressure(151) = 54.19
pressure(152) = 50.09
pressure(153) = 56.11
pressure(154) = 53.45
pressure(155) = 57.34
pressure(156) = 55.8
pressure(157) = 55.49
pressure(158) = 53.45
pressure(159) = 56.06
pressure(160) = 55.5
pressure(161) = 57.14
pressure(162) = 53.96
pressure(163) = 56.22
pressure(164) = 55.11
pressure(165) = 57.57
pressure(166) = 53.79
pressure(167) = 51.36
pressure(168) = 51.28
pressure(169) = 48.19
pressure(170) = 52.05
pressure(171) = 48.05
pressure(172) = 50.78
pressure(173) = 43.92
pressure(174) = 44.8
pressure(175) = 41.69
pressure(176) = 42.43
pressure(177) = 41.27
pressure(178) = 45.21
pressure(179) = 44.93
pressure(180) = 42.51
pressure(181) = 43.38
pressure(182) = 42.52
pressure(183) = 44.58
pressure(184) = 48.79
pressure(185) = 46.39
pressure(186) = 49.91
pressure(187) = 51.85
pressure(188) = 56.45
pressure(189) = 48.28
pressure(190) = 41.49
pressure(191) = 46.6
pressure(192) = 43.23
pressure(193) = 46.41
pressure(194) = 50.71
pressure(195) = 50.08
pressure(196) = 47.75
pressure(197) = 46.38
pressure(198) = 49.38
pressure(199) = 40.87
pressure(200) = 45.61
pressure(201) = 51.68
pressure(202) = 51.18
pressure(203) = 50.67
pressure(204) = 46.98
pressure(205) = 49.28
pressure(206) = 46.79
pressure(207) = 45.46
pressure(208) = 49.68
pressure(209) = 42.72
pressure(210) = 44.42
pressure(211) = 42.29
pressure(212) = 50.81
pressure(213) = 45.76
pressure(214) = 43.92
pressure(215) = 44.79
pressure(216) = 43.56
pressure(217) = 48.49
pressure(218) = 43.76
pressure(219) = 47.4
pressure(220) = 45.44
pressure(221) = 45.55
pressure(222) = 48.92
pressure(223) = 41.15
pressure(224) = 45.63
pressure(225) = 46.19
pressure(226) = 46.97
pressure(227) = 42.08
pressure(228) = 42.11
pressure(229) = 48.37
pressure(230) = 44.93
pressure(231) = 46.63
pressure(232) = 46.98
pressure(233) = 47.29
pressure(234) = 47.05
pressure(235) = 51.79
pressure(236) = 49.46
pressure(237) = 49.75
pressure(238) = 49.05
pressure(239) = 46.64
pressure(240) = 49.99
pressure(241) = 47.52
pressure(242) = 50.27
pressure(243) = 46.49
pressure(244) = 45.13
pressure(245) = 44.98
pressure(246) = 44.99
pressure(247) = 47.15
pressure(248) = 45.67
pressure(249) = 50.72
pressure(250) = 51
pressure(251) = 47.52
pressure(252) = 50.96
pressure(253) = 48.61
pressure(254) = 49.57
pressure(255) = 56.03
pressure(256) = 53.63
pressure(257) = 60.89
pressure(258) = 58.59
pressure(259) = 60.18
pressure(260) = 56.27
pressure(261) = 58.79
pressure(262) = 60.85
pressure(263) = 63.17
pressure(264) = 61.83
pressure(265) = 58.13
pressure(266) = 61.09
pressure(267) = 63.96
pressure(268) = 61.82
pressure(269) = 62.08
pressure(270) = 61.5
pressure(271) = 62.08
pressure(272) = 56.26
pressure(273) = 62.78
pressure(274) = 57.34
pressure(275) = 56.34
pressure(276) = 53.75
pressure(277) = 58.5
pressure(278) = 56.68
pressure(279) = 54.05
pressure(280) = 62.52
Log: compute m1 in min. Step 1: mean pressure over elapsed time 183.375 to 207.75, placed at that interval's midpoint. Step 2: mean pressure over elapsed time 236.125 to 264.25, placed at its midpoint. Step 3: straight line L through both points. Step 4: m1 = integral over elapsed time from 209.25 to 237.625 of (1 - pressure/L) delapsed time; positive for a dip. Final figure 2.21 min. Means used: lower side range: 48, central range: 46.1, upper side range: 51.9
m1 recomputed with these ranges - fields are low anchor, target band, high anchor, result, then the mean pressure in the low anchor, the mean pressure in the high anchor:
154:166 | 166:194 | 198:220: 2.73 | 55.6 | 46.5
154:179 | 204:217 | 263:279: 2.07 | 51.1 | 59.5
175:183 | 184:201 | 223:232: -1.56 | 43.2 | 45.2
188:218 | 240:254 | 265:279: 1.76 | 46.8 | 59.3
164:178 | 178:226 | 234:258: 2.25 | 48.4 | 49.6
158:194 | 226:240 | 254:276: 2.11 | 48.8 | 59.3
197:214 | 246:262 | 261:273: 1.42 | 47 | 61.1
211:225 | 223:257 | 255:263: 2.94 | 45.7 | 58.6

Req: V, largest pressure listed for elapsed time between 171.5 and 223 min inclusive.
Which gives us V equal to 56.45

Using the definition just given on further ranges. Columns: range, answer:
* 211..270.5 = 63.96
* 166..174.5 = 53.79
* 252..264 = 63.17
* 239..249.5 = 50.72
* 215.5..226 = 48.92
